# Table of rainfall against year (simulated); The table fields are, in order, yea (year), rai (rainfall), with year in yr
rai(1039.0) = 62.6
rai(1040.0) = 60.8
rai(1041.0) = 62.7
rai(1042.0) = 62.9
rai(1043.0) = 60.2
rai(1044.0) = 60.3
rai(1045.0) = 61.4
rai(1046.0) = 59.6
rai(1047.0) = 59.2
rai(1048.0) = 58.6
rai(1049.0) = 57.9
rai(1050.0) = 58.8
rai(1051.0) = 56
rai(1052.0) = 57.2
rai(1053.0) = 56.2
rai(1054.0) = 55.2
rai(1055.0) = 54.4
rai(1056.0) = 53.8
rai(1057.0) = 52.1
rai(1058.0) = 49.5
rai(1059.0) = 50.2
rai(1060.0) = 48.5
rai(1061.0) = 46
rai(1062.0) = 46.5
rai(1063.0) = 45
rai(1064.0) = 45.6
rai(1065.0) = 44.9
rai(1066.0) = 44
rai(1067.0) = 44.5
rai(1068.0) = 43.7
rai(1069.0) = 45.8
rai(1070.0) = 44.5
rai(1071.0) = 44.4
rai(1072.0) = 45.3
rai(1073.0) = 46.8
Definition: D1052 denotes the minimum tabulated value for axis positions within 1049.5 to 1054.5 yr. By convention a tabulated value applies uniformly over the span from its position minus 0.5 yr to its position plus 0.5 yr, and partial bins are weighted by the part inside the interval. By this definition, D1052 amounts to 55.2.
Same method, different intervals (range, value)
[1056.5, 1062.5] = 46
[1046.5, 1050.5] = 57.9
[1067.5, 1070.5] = 43.7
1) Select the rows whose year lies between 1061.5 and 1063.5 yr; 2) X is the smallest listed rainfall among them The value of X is 45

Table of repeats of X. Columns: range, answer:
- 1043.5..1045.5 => 60.3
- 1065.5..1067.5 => 44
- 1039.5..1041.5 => 60.8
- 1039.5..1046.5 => 59.6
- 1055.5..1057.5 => 52.1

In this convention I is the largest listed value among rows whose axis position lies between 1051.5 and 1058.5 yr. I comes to 57.2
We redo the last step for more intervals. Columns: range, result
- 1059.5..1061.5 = 48.5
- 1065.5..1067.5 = 44.5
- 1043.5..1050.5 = 61.4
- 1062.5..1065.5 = 45.6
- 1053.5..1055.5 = 55.2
